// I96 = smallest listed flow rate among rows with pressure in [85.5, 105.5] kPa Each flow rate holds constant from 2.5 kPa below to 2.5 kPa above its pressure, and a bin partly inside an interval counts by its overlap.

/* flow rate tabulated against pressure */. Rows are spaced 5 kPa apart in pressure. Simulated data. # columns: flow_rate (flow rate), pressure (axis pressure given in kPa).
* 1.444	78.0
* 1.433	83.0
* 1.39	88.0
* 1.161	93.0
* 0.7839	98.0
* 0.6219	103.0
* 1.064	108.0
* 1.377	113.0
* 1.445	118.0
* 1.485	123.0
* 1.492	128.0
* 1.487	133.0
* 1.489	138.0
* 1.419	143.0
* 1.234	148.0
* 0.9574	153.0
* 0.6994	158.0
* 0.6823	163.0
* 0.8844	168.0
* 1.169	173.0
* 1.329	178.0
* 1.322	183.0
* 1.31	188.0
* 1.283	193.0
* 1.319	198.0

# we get 0.6219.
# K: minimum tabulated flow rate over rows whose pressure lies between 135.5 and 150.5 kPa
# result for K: 1.234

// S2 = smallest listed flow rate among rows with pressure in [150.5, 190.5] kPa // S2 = 0.6823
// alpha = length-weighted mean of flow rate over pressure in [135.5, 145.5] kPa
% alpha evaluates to 1.45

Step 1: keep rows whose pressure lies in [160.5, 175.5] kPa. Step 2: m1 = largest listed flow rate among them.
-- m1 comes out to 1.169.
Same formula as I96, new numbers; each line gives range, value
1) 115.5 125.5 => 1.445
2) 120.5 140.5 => 1.485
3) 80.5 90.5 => 1.39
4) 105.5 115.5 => 1.064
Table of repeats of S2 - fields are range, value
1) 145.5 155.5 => 0.9574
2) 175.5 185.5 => 1.322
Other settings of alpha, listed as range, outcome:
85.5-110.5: 1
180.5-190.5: 1.32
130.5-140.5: 1.49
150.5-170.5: 0.806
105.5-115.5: 1.22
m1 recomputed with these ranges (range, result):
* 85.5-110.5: 1.39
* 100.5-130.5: 1.492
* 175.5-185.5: 1.329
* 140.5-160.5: 1.419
